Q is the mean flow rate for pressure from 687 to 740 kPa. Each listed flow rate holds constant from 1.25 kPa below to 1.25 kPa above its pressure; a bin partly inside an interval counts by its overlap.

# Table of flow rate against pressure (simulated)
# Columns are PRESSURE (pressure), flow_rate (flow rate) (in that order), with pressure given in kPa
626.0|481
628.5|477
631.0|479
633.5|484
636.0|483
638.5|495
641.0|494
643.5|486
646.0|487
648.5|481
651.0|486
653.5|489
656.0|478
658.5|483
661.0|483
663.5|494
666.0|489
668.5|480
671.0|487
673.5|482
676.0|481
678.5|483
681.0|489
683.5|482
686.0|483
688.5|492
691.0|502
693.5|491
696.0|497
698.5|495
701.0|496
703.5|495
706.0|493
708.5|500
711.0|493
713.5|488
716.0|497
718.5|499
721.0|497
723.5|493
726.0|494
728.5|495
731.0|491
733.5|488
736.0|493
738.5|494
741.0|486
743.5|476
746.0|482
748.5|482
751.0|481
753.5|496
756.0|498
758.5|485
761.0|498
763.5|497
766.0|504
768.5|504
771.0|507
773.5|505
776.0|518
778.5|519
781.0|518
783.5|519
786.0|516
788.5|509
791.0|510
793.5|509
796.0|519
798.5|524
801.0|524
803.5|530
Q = 494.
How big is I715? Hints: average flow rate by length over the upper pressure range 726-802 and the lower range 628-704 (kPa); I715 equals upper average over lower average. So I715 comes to 1.0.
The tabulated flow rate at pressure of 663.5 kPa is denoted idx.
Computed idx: 494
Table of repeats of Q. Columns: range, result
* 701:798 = 499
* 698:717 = 495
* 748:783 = 502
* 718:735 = 494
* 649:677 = 485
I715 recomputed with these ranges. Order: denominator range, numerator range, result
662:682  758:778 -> 1.04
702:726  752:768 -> 1.00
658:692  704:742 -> 1.01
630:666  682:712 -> 1.01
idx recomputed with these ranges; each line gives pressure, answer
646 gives 487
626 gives 481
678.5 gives 483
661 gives 483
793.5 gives 509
